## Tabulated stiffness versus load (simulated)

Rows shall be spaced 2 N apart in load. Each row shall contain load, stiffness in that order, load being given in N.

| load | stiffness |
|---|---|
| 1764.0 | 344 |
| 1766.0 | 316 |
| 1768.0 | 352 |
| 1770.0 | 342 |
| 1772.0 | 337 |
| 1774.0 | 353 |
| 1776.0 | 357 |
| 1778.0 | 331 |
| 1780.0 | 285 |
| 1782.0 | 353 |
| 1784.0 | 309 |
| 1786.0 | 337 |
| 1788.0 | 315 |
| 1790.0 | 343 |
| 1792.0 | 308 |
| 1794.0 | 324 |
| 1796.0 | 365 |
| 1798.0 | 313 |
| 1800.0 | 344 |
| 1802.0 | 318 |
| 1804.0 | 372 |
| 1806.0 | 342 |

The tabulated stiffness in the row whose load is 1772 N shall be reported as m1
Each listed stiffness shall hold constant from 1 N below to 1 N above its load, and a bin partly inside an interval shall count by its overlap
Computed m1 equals 337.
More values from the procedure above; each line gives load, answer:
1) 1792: 308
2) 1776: 357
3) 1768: 352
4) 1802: 318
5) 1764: 344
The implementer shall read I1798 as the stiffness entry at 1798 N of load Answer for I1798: 313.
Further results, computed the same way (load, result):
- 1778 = 331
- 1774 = 353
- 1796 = 365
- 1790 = 343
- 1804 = 372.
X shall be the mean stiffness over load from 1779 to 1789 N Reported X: 320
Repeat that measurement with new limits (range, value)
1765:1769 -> 334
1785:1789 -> 326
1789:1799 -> 331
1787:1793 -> 322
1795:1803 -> 335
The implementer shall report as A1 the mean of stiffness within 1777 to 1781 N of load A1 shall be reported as 308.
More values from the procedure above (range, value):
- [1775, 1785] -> 327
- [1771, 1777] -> 349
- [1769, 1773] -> 340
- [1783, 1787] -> 323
